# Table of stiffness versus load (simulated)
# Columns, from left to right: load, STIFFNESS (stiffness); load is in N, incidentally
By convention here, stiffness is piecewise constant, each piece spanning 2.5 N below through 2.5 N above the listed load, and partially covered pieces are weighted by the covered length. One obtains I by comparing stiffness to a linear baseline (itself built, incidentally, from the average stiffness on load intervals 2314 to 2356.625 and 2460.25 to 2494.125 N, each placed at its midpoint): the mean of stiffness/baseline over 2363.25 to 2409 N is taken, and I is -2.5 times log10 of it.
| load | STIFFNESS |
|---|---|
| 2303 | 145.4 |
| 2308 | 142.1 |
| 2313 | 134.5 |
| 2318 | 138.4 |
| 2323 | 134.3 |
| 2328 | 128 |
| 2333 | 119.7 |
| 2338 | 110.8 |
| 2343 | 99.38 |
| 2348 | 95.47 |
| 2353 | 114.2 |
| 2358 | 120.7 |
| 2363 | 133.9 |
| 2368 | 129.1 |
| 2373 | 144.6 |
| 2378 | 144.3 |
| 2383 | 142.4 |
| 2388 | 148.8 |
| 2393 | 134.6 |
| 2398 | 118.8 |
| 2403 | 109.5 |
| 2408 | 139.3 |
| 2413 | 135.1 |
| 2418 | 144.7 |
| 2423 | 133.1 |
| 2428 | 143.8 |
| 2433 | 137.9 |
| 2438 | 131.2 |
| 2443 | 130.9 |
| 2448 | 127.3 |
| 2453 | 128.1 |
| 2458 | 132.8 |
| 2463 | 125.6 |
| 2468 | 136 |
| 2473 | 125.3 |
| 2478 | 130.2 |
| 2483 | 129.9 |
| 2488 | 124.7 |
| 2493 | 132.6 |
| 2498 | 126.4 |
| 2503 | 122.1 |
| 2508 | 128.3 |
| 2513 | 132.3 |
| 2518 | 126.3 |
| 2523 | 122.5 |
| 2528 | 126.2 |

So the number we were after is -0.10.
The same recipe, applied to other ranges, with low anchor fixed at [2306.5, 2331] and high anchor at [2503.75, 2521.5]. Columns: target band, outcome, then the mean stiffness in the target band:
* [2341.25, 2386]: 0.064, 126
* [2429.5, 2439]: -0.043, 136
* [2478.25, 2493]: 0.002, 129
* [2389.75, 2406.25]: 0.076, 123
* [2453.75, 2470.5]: -0.011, 131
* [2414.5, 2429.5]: -0.070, 140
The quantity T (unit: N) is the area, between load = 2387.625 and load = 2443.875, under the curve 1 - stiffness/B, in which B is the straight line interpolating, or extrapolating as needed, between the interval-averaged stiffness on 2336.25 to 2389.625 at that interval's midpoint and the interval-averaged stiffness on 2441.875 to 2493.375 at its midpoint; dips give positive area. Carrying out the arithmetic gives -2.7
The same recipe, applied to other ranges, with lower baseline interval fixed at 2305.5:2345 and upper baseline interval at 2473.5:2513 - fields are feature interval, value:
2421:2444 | -1.5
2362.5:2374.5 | -0.8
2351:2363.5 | 0.5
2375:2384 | -1.2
